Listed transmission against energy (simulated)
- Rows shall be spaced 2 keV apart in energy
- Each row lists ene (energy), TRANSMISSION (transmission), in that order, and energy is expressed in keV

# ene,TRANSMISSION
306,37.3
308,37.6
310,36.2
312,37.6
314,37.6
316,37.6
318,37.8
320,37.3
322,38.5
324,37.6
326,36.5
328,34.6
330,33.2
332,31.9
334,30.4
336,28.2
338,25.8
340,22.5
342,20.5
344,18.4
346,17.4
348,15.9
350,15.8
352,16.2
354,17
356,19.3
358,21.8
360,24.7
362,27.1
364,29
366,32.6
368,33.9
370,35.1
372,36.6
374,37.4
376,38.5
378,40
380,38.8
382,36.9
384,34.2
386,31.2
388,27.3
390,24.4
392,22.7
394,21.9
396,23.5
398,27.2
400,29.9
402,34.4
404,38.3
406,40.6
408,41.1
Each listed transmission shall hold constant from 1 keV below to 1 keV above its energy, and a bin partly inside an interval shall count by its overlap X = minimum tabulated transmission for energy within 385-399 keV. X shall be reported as 21.9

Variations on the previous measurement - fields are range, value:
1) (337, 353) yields 15.8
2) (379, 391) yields 24.4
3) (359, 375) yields 24.7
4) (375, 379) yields 38.5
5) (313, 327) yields 36.5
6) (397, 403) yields 27.2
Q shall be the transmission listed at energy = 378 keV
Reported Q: 40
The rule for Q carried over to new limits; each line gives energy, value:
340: 22.5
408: 41.1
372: 36.6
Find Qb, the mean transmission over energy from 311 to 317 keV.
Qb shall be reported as 37.6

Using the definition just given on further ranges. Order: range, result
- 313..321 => 37.6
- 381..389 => 32.4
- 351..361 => 19.8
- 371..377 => 37.5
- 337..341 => 24.1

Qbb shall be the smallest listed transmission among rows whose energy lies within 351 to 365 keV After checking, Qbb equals 16.2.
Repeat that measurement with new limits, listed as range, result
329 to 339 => 25.8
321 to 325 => 37.6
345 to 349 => 15.9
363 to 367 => 29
